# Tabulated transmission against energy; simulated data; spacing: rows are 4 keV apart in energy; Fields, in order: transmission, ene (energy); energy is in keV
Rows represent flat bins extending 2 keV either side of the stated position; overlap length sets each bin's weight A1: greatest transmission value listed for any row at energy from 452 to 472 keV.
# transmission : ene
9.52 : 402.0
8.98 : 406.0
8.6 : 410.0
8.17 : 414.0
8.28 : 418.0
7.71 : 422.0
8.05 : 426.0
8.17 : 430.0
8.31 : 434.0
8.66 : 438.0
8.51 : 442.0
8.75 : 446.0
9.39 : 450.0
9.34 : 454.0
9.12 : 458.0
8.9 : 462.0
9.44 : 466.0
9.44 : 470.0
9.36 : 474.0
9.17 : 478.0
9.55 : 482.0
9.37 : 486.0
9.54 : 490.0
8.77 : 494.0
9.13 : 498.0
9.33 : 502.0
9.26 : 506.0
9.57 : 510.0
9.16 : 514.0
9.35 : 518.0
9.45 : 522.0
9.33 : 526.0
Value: 9.44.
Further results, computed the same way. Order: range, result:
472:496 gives 9.55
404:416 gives 8.98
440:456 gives 9.39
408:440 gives 8.66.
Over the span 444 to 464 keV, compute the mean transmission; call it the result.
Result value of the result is 9.1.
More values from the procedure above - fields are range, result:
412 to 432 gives 8.08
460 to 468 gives 9.17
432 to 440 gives 8.48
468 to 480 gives 9.32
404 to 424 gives 8.35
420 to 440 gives 8.18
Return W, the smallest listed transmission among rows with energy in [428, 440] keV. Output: 8.17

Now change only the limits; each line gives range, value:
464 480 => 9.17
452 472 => 8.9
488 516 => 8.77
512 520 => 9.16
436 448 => 8.51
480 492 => 9.37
